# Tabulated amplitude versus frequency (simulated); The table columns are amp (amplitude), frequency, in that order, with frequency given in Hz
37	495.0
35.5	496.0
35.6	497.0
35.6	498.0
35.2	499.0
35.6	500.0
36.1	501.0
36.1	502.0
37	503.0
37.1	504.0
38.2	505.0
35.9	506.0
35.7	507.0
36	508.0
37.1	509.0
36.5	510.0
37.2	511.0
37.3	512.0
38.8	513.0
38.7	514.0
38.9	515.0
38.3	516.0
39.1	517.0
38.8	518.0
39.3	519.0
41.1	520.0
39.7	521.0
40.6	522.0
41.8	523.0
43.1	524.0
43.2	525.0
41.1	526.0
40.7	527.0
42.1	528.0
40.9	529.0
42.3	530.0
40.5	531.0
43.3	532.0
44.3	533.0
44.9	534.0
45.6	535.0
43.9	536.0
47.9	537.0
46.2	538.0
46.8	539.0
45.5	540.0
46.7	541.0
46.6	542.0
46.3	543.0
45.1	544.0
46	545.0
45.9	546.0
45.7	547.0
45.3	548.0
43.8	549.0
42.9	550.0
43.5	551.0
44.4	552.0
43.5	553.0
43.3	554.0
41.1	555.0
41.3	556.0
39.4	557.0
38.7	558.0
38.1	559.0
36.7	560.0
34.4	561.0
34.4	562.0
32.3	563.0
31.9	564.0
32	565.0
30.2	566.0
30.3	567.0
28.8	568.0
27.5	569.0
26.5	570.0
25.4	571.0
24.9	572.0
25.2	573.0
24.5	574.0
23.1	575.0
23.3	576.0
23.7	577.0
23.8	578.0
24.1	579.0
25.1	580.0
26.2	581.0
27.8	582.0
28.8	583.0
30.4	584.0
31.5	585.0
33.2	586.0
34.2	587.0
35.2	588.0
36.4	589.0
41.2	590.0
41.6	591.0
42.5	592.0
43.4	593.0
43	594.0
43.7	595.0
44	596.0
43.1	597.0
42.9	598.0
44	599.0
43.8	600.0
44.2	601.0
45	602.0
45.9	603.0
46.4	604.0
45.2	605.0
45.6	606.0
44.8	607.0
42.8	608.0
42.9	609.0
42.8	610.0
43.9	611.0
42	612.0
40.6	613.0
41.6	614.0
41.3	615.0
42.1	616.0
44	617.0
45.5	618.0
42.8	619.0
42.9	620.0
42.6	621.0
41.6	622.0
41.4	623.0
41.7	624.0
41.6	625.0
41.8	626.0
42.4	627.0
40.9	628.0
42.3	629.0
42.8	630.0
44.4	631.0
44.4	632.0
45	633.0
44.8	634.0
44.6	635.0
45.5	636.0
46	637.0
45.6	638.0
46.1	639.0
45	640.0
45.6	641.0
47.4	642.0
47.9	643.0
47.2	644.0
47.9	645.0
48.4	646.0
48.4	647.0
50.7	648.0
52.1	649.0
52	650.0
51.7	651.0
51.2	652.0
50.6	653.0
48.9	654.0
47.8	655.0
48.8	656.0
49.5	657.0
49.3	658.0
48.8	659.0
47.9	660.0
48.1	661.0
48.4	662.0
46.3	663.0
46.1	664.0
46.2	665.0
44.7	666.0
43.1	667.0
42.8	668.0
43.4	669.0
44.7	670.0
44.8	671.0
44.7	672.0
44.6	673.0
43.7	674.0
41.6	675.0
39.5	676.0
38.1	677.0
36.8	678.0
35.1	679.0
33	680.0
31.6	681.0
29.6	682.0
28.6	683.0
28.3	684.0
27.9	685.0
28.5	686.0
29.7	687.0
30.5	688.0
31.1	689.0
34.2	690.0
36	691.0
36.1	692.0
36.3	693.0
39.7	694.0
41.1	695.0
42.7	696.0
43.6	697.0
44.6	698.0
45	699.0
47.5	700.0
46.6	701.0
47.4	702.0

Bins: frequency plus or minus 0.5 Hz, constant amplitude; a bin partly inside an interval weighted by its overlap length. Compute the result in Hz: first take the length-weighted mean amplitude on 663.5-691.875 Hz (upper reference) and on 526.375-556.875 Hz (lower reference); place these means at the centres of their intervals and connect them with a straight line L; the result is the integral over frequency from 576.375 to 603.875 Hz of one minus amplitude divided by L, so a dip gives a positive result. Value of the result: 3.28 Hz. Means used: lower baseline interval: 44.1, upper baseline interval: 37.4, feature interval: 36.7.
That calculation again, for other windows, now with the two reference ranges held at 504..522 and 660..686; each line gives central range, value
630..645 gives -2.3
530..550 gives -3.5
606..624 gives -1.6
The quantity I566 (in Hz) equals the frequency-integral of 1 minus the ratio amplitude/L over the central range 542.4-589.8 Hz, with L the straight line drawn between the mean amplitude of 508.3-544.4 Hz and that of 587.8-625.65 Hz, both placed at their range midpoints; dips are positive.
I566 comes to 9.07 Hz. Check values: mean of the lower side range 41.9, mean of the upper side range 42.8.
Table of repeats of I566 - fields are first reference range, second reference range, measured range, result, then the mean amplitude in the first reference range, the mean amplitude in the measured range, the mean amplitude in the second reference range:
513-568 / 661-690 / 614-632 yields -1.38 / 41.1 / 42.5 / 38.4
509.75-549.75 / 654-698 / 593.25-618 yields -1.36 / 42.5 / 43.6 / 40.2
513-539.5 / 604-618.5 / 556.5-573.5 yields 4.40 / 42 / 31.6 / 43.3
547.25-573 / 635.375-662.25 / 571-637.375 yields 5.27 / 35.9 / 39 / 48.4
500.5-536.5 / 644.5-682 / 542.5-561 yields -0.73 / 39.8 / 42.6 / 45.2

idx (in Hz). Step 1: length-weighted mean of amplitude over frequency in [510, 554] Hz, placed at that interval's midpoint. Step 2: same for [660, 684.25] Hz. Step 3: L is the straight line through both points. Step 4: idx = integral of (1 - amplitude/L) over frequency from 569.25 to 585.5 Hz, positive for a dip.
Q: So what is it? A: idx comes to 6.2 Hz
